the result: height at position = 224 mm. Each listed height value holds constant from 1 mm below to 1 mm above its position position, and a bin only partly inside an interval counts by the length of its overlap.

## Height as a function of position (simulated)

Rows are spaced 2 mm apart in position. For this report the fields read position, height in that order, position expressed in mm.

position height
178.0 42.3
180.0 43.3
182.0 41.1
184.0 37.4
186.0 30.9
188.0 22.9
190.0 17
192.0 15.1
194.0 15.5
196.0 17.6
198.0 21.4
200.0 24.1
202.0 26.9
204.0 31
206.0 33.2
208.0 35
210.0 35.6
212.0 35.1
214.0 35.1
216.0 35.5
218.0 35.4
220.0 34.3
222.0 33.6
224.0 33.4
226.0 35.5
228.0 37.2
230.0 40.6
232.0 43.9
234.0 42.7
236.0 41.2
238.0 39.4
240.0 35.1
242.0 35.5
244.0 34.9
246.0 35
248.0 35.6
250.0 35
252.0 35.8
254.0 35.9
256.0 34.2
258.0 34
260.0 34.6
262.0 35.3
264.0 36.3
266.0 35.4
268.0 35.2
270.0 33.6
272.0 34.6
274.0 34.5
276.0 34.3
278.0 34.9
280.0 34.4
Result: 33.4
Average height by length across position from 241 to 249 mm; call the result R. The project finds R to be 35.2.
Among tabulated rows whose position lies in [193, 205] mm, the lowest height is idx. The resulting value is 15.5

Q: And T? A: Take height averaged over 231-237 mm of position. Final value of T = 42.6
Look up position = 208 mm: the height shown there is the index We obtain 35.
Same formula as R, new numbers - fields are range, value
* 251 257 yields 35.3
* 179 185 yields 40.6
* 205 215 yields 34.8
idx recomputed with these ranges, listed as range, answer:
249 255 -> 35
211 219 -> 35.1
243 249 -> 34.9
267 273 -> 33.6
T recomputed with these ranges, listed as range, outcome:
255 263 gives 34.5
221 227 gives 34.2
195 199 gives 19.5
